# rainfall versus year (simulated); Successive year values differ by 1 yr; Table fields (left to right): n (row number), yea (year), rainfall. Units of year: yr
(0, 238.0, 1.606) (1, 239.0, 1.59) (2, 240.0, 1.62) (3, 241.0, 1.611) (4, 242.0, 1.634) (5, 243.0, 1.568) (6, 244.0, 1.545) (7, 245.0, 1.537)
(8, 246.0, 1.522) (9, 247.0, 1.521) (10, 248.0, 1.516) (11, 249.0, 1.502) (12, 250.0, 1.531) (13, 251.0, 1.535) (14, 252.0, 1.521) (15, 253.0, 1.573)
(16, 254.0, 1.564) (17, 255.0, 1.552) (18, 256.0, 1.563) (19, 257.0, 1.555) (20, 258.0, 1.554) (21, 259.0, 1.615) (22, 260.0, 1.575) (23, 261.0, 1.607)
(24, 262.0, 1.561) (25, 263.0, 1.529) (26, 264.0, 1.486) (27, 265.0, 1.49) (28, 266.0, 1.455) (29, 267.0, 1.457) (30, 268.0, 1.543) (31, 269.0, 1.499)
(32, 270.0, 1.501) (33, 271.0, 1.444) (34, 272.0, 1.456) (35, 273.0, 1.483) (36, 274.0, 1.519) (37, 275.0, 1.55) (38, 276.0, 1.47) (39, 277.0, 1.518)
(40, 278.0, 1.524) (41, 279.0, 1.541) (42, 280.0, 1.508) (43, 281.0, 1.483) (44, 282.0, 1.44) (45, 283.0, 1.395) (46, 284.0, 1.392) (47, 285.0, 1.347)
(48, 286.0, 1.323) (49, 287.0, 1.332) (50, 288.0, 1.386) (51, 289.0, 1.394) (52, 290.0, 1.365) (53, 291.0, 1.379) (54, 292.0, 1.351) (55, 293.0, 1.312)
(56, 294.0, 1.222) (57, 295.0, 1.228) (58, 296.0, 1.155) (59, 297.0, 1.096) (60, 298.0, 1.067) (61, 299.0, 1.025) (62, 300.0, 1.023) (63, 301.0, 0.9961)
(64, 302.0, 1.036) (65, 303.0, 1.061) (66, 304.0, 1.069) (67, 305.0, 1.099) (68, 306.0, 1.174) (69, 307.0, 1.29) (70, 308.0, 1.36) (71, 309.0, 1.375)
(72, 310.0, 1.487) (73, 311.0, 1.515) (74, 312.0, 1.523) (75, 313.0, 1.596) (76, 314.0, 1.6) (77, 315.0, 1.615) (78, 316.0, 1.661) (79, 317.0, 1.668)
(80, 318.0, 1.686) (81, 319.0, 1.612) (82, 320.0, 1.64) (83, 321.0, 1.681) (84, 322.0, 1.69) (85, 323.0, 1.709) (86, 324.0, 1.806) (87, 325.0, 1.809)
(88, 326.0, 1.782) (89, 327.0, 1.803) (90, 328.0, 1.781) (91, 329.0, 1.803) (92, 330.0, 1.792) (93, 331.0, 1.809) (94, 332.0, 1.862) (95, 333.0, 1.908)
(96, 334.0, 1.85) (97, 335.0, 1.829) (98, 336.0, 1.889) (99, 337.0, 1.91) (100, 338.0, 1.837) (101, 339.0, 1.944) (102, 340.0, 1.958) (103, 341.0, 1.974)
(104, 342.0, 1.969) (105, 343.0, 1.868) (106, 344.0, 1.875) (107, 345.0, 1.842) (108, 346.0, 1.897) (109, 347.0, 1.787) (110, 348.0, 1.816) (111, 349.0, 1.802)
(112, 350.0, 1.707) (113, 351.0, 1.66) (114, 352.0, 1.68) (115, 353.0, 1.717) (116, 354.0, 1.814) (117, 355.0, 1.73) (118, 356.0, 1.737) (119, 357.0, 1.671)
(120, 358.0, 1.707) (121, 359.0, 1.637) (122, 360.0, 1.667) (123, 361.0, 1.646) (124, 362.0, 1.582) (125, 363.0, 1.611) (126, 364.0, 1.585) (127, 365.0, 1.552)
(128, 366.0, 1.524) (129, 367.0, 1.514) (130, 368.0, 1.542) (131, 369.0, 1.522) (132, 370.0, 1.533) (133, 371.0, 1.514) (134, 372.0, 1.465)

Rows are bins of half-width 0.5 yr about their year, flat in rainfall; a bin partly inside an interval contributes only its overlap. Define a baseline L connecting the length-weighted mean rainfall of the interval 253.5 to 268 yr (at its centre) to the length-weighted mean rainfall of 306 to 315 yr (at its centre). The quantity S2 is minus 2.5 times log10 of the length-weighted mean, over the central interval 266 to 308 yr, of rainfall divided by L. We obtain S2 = 0.13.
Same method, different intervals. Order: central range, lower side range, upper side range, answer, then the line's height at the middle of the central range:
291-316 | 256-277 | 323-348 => 0.32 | 1.7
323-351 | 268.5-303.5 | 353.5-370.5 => -0.20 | 1.53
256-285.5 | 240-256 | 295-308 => -0.11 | 1.36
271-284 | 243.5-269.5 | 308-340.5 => 0.08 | 1.59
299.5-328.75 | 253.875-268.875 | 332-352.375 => 0.17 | 1.74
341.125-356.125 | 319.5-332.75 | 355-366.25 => -0.07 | 1.68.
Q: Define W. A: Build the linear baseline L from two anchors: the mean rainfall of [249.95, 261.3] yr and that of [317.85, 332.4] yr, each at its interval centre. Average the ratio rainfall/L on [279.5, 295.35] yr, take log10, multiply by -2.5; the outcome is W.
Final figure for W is 0.20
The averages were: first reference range 1.56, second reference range 1.75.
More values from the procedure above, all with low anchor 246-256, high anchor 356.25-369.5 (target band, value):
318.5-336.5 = -0.13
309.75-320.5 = -0.02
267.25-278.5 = 0.03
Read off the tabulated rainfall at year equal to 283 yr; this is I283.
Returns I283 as 1.395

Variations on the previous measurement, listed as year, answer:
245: 1.537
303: 1.061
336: 1.889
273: 1.483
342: 1.969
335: 1.829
